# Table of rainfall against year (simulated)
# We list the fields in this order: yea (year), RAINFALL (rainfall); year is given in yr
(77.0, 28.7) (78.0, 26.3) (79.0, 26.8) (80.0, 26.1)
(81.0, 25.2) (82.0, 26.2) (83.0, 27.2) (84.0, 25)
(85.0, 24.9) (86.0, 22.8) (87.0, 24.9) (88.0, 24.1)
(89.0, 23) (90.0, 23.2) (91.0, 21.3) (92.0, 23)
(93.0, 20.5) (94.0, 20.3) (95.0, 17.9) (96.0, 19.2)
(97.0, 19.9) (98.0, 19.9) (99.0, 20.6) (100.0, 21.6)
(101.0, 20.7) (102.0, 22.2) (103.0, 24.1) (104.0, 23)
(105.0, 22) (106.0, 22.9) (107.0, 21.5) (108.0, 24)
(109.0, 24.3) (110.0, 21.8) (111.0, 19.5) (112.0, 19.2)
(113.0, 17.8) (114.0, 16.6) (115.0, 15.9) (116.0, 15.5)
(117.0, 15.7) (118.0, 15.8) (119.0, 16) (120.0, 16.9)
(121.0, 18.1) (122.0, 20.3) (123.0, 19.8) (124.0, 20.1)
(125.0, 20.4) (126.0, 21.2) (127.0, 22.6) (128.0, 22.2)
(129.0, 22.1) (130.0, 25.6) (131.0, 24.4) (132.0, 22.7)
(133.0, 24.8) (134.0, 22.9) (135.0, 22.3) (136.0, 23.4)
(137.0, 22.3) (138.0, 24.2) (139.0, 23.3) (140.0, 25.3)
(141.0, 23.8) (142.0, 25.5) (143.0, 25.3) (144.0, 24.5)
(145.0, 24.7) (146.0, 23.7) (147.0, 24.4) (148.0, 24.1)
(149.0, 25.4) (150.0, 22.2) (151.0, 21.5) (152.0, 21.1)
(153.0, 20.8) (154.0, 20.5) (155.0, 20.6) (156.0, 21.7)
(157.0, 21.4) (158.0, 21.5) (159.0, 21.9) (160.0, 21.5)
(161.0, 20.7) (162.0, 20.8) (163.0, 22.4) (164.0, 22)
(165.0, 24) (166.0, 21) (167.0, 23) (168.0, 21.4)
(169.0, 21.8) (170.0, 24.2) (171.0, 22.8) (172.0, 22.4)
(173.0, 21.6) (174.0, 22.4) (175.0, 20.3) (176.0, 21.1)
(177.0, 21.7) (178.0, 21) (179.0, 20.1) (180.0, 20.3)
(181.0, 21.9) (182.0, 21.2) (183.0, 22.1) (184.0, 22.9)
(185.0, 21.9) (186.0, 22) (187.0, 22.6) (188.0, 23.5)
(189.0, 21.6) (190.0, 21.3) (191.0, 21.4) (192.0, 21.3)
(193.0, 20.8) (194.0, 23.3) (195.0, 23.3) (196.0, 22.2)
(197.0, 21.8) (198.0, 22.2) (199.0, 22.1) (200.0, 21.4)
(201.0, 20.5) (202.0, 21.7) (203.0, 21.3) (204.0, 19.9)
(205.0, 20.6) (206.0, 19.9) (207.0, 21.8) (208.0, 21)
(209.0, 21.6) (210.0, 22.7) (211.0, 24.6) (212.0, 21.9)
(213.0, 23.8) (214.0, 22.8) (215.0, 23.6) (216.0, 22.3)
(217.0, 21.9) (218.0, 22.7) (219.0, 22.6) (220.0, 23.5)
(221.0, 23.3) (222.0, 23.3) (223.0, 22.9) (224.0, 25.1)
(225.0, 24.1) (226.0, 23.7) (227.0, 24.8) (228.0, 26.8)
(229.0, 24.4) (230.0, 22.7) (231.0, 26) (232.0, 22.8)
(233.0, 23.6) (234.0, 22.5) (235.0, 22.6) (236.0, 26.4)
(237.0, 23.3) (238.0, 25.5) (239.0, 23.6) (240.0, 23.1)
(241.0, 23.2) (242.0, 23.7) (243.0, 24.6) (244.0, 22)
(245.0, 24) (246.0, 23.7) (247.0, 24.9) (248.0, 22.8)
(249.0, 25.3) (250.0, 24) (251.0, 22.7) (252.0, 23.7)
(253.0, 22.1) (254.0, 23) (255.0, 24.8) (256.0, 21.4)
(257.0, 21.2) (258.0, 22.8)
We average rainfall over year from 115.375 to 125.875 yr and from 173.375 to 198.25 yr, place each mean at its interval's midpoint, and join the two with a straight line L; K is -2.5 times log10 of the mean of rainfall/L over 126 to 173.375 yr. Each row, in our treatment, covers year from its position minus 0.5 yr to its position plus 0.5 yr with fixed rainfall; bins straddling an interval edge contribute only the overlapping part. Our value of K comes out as -0.16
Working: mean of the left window 18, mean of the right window 21.8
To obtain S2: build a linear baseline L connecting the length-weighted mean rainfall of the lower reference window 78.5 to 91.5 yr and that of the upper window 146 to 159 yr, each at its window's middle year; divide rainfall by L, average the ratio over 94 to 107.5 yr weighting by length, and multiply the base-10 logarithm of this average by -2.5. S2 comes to 0.140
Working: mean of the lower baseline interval 24.7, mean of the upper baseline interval 22.2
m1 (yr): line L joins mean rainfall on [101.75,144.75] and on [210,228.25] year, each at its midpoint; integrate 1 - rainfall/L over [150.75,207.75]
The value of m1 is 2.5 yr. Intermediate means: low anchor 21.5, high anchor 23.5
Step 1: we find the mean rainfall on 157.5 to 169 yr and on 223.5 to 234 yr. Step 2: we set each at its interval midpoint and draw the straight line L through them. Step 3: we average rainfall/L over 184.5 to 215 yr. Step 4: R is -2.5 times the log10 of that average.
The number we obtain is 0.06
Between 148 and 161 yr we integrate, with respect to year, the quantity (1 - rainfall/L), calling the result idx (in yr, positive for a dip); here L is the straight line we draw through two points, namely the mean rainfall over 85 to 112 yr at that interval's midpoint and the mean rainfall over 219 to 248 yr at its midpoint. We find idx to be 0.6 yr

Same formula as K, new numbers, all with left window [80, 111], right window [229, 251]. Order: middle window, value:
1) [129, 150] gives -0.05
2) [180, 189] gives 0.06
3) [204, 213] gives 0.08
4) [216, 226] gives 0.02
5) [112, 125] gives 0.28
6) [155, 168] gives 0.07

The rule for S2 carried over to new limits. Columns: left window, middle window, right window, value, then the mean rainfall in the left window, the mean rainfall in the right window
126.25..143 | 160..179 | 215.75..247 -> 0.09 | 23.6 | 23.7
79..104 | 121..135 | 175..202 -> 0.01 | 22.7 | 21.7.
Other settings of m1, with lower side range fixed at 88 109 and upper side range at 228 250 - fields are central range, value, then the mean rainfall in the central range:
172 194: 1.3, 21.6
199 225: 1.3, 22.3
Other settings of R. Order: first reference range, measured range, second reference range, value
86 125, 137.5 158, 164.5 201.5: -0.096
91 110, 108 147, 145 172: 0.023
